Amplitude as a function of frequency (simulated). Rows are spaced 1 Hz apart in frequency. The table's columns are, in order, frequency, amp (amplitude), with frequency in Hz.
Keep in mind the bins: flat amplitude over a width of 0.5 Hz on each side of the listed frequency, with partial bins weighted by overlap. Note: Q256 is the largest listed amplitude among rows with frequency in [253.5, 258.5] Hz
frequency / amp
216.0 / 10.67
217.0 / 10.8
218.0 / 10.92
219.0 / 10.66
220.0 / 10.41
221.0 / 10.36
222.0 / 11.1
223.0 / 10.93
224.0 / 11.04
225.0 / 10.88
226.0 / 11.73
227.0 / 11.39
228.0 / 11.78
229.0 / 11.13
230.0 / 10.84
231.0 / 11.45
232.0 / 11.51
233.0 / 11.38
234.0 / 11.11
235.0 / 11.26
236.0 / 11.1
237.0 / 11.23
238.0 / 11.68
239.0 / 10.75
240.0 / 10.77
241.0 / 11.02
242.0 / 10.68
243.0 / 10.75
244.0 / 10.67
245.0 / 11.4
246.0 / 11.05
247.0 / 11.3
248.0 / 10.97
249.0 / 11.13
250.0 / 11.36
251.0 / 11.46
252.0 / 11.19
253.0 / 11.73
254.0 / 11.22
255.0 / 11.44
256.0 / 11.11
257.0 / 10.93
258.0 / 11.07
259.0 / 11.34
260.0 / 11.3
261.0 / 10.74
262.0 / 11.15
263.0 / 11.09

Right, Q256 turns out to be 11.44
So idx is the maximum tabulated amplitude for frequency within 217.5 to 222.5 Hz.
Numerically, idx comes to 11.1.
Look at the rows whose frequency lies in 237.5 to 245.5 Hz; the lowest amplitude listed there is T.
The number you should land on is 10.67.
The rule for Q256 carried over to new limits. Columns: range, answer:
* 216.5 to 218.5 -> 10.92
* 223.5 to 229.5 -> 11.78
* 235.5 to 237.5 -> 11.23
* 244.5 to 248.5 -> 11.4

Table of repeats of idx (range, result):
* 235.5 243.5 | 11.68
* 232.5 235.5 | 11.38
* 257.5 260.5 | 11.34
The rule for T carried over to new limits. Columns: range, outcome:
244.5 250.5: 10.97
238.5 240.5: 10.75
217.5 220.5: 10.41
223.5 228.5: 10.88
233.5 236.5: 11.1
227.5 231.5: 10.84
